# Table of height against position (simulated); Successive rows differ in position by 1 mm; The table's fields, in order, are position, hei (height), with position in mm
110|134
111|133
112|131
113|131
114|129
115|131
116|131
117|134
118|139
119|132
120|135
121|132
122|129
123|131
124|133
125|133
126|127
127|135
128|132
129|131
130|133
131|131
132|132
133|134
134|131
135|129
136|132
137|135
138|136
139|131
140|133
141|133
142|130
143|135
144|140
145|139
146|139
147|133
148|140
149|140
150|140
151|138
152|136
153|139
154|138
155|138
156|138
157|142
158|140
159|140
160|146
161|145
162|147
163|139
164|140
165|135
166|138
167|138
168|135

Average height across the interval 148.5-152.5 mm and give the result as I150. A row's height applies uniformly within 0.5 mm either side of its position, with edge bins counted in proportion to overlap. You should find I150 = 138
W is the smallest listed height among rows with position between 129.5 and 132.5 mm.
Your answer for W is 131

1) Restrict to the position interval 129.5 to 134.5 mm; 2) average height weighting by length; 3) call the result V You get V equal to 132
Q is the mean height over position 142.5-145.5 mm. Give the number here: 138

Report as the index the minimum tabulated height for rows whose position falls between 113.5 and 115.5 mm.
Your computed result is 129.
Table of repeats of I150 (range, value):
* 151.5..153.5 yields 138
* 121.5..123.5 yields 130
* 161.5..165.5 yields 140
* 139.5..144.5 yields 134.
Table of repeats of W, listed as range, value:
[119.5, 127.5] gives 127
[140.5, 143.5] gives 130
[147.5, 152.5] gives 136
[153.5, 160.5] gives 138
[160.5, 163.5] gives 139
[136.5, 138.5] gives 135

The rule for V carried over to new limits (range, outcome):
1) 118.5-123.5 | 132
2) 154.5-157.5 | 139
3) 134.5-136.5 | 130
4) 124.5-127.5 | 132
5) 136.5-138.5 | 136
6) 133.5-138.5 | 133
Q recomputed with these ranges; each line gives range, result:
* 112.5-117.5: 131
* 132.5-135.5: 131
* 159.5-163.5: 144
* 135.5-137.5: 134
